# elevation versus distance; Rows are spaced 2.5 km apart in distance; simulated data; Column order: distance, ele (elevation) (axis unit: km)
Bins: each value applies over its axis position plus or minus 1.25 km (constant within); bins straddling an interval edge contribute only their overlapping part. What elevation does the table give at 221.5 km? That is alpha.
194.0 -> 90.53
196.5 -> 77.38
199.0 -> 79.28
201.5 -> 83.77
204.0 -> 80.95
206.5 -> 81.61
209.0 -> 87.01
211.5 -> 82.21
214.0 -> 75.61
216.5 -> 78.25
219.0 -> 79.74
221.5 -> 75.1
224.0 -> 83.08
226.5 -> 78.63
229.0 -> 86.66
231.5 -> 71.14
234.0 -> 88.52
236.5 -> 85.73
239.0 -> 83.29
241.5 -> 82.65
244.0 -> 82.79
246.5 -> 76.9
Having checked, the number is 75.1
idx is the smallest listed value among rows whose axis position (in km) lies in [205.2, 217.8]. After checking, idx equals 75.61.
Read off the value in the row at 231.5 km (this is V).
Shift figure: 71.14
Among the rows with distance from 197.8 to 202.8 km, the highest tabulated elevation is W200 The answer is 83.77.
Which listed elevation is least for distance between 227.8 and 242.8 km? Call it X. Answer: 71.14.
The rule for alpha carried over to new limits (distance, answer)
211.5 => 82.21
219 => 79.74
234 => 88.52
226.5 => 78.63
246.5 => 76.9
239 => 83.29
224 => 83.08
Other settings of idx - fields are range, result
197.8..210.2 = 79.28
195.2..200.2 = 77.38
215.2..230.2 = 75.1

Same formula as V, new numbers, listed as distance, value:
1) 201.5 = 83.77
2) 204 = 80.95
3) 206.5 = 81.61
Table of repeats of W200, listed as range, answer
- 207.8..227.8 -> 87.01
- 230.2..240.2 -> 88.52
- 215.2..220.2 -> 79.74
